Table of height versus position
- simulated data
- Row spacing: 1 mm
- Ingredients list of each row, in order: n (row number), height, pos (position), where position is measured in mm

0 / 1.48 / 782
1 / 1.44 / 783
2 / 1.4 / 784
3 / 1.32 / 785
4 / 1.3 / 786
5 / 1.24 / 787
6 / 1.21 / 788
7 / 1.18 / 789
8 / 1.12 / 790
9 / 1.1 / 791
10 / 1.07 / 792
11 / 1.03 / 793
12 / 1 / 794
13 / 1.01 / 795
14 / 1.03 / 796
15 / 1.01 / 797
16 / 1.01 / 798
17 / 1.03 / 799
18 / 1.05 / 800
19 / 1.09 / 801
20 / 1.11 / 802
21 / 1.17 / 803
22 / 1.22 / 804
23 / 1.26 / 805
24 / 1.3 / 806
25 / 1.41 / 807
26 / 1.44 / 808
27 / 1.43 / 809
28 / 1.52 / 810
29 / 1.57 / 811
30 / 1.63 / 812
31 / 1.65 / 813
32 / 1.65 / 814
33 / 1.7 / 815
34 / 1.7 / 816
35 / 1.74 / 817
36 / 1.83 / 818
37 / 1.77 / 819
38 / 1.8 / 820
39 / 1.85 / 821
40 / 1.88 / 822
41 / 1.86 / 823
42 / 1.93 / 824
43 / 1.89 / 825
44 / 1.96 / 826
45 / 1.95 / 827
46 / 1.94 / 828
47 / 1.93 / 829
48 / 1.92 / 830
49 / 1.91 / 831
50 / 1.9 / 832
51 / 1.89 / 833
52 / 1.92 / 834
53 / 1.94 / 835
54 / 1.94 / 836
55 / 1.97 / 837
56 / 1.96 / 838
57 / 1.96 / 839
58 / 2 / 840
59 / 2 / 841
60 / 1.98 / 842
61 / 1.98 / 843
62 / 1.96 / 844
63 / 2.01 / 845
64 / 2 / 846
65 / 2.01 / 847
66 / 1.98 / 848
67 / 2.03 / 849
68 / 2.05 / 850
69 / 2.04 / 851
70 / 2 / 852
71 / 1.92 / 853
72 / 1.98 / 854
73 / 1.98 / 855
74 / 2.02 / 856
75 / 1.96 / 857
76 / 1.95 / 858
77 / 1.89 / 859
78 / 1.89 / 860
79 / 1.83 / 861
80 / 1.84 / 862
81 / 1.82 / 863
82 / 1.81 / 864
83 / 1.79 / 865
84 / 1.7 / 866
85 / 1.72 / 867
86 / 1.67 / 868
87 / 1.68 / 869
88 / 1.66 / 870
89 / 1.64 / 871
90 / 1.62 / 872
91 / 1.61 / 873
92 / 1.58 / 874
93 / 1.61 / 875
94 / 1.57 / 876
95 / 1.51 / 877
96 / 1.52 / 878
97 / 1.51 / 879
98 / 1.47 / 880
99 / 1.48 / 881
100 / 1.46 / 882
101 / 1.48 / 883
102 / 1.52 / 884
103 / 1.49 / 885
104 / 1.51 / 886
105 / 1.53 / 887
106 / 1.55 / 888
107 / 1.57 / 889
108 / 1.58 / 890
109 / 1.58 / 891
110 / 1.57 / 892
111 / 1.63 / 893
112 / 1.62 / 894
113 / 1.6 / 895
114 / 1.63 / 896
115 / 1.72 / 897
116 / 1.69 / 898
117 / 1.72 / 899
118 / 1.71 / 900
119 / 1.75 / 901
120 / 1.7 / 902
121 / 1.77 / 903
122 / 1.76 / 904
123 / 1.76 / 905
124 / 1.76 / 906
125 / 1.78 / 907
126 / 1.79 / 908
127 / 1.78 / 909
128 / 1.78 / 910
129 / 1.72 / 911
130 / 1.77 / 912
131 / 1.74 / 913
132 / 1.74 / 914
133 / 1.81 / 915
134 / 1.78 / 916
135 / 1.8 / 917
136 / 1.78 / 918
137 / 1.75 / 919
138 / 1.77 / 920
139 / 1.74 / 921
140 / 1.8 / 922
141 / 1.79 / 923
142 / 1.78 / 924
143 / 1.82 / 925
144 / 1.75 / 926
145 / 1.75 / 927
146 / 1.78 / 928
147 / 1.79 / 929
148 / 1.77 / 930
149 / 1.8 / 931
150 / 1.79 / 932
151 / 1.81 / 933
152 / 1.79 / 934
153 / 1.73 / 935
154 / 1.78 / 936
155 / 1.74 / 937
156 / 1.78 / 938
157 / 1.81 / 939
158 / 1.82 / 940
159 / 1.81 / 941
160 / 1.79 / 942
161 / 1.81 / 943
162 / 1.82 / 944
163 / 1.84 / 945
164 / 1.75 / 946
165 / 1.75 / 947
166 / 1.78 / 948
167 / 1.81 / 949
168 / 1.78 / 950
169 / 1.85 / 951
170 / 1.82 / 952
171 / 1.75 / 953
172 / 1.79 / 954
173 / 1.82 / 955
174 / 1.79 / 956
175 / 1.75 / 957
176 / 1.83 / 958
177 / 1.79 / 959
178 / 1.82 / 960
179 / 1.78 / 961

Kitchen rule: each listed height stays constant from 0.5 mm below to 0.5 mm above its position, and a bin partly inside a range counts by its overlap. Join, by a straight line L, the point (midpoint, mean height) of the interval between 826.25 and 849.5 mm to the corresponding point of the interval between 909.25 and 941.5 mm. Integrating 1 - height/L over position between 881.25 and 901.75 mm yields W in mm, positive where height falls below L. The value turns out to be 2.8 mm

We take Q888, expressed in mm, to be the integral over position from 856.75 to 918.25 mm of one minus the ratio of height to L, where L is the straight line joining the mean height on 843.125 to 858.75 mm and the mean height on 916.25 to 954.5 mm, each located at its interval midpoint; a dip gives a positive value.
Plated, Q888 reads 7.1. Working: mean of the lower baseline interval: 1.99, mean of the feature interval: 1.68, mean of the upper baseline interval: 1.79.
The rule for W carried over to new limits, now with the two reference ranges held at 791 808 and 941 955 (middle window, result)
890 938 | -2.96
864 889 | -1.93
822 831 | -4.88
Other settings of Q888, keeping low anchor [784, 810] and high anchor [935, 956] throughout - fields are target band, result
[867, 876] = -0.90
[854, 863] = -3.06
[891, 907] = -0.91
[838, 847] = -4.09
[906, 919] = -0.90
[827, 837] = -4.56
